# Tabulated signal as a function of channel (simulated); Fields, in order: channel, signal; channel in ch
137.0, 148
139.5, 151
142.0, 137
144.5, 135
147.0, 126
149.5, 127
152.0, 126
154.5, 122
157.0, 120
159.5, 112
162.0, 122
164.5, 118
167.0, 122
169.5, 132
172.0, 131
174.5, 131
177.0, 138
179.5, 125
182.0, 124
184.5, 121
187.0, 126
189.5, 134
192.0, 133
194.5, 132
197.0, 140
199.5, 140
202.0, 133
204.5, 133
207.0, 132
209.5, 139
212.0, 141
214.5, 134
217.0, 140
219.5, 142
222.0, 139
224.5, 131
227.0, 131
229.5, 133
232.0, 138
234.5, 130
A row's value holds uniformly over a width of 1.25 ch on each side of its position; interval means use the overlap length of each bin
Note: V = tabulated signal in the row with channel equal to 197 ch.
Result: 140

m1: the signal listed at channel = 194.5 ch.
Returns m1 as 132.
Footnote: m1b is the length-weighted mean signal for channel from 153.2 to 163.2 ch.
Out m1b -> 119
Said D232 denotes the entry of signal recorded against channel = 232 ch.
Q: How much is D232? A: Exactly 138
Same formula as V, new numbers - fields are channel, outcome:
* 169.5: 132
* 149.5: 127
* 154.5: 122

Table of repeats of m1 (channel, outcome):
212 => 141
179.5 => 125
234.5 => 130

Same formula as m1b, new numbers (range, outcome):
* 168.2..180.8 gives 131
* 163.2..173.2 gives 126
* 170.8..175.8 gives 131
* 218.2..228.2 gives 136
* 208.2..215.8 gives 138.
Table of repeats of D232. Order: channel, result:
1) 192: 133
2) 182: 124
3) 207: 132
